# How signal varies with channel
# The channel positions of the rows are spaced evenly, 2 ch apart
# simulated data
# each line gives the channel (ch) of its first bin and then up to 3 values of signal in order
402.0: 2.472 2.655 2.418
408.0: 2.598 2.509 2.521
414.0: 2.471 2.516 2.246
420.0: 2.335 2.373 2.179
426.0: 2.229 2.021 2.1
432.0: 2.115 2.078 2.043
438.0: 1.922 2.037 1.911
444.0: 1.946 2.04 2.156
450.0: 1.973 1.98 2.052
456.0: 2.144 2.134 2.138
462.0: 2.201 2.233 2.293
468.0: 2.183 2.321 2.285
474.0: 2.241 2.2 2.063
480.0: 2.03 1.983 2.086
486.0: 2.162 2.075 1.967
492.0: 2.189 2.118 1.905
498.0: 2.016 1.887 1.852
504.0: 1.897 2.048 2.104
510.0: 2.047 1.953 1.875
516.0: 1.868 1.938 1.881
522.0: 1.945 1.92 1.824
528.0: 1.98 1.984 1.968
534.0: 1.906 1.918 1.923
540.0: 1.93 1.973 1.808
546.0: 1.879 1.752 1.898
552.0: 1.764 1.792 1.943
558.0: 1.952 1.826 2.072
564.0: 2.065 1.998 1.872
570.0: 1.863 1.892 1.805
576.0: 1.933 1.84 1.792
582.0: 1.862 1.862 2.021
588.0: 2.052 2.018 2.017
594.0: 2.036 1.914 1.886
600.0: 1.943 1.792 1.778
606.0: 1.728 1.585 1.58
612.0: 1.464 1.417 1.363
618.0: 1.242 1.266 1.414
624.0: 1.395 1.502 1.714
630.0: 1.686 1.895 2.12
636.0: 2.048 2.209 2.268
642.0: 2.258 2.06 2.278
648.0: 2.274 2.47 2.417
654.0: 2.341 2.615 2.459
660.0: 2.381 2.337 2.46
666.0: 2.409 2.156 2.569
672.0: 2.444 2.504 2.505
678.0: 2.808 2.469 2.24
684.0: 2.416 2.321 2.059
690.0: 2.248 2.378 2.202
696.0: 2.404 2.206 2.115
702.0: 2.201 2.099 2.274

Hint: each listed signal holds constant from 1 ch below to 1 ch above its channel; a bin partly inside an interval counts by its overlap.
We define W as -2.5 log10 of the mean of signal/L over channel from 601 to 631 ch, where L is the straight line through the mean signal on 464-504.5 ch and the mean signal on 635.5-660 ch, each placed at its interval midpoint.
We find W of 0.43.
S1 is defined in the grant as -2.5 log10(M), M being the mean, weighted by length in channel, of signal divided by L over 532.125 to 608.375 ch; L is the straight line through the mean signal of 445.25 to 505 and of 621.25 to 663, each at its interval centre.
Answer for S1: 0.11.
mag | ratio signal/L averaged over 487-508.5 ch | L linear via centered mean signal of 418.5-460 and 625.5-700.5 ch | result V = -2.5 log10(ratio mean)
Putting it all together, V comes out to 0.072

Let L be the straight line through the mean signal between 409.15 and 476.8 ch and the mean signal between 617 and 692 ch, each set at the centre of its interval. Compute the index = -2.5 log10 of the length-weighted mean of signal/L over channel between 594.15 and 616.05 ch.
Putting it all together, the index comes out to 0.264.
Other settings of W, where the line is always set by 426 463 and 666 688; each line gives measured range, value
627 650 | 0.13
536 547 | 0.16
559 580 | 0.18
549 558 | 0.20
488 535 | 0.11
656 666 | -0.01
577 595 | 0.17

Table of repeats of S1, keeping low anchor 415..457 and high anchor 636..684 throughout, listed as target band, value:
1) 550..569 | 0.178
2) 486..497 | 0.061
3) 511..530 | 0.159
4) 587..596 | 0.142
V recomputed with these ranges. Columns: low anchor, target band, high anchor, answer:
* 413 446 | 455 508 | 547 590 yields -0.022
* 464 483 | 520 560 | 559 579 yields 0.056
